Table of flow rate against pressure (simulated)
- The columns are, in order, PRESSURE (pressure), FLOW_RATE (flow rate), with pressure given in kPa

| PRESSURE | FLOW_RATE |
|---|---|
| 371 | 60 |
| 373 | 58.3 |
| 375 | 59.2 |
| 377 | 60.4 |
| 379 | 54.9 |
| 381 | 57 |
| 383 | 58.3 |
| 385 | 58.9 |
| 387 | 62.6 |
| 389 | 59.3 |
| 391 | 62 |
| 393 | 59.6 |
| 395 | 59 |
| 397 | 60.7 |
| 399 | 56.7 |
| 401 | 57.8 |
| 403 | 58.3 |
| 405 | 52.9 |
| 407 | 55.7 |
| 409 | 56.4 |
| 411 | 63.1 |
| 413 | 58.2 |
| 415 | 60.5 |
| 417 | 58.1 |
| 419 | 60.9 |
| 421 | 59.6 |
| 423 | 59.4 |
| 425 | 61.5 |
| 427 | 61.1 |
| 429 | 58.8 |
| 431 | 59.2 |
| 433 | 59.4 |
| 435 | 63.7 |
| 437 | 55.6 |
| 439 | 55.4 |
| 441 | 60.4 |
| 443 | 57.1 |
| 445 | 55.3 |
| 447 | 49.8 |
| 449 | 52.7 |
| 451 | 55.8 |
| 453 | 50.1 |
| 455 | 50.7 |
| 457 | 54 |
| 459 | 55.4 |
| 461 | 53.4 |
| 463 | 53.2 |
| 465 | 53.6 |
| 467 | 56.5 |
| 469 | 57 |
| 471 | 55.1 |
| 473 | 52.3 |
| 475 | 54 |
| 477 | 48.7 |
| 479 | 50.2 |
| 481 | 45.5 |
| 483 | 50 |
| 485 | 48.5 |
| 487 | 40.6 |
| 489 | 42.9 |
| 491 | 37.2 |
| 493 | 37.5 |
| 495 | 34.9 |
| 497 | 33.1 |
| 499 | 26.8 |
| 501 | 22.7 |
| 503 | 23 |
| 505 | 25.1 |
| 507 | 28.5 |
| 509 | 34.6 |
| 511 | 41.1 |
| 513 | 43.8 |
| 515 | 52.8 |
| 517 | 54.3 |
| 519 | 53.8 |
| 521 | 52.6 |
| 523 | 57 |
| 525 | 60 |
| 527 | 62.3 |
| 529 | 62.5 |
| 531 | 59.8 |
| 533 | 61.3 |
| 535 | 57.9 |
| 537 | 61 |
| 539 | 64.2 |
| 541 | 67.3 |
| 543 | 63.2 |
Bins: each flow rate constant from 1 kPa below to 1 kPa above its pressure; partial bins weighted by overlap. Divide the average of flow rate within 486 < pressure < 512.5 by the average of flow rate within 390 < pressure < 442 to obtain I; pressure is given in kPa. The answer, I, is 0.56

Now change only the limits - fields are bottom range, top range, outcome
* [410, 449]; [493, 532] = 0.74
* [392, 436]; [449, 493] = 0.85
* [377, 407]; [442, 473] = 0.92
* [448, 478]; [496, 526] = 0.76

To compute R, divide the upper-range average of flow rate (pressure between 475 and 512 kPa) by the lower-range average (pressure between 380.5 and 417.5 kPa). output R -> 0.64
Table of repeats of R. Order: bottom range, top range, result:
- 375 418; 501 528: 0.76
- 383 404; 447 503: 0.79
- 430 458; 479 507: 0.65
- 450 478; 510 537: 1.04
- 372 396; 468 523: 0.72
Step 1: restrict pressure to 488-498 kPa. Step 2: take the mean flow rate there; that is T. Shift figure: 37.1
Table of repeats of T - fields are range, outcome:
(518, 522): 53.2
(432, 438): 59.6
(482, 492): 43.8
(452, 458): 51.6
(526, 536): 60.8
